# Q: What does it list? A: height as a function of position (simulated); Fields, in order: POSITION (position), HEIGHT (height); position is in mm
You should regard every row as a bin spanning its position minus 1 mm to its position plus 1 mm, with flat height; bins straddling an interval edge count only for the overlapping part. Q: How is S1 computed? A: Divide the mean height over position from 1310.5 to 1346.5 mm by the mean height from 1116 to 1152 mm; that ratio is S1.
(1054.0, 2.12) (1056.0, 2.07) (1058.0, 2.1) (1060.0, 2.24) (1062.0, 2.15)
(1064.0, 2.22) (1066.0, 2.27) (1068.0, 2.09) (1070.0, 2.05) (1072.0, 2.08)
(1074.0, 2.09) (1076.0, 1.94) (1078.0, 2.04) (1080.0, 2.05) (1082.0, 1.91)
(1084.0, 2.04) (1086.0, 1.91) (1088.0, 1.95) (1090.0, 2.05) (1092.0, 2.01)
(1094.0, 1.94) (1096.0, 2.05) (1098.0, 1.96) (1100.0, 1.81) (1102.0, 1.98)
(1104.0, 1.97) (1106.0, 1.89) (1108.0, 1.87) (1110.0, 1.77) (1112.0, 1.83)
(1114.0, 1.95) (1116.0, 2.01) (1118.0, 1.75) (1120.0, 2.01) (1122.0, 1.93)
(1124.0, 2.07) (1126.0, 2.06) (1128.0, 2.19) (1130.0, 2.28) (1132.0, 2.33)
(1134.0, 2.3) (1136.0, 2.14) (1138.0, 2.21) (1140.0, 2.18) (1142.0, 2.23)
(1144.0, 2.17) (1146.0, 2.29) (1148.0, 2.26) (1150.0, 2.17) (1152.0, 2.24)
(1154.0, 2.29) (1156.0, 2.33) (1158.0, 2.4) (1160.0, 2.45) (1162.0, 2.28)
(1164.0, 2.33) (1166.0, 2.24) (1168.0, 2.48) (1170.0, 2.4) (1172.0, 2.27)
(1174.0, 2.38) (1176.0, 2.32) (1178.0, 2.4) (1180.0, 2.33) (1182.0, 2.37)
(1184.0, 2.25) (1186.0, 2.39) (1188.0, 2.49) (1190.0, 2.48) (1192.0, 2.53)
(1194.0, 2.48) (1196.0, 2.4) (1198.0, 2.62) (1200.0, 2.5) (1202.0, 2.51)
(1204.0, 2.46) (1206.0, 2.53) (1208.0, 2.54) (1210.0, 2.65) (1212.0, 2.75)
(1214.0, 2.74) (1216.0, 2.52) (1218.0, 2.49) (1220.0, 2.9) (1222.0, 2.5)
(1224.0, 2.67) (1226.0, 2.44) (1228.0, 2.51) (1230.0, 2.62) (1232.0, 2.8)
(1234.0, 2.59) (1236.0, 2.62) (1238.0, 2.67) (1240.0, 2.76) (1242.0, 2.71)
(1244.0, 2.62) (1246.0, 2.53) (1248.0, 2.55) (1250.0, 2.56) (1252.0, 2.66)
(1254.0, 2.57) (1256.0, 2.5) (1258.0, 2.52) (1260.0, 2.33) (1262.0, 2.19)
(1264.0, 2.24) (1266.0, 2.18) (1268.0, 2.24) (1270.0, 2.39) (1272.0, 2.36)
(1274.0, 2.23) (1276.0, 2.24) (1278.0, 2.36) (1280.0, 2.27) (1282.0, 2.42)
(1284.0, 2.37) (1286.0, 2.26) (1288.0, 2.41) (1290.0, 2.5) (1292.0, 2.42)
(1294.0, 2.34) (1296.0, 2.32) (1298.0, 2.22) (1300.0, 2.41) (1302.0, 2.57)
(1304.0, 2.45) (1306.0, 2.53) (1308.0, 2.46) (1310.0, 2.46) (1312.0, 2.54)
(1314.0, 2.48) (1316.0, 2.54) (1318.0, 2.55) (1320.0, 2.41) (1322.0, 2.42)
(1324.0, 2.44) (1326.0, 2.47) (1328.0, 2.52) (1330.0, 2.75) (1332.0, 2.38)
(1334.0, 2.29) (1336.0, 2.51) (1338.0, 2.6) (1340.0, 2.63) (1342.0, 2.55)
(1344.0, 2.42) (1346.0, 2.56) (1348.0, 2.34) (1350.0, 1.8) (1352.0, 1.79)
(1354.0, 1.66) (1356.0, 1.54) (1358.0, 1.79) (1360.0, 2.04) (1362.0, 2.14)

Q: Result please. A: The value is 1.2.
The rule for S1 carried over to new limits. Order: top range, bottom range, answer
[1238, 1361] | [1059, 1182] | 1.12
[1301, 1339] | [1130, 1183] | 1.08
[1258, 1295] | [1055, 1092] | 1.12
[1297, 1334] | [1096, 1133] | 1.25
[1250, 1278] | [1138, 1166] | 1.04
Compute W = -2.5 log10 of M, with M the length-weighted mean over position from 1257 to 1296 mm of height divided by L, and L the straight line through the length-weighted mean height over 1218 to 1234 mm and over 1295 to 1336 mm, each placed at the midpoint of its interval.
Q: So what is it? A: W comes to 0.090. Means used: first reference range 2.62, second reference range 2.46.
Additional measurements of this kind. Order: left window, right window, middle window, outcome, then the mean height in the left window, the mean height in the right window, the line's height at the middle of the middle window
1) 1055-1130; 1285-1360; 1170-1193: -0.11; 2.01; 2.36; 2.14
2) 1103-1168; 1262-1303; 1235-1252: -0.15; 2.14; 2.33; 2.28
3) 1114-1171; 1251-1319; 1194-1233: -0.12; 2.21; 2.4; 2.3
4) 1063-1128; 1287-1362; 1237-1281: -0.09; 1.99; 2.35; 2.25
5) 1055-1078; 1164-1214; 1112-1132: 0.12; 2.11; 2.45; 2.27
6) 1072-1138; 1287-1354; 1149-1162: -0.10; 2.01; 2.42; 2.1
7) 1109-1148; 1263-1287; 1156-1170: -0.11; 2.09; 2.3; 2.14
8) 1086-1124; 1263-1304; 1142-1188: -0.12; 1.93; 2.34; 2.07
